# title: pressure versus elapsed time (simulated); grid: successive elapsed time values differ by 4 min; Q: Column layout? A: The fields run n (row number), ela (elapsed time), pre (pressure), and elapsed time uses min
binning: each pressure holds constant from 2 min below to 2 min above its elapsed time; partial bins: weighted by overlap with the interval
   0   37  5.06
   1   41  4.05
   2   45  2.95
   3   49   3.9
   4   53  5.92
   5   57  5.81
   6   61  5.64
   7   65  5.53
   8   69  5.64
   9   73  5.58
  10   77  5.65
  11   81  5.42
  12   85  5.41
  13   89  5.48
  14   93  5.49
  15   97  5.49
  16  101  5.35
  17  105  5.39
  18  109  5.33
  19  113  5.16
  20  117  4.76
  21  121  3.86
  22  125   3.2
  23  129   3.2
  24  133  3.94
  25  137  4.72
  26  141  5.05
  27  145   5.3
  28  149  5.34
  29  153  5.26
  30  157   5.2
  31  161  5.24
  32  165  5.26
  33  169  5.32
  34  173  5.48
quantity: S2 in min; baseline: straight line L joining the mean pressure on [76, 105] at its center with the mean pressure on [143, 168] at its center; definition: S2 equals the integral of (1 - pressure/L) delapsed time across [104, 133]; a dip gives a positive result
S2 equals 5.57 min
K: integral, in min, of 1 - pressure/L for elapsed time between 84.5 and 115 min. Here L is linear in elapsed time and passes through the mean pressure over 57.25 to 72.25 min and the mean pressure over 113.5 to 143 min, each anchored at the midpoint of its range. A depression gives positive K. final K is -3.6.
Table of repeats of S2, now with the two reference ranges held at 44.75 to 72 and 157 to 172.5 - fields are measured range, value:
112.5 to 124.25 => 2.0 min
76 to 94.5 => -0.9 min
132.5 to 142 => 1.2 min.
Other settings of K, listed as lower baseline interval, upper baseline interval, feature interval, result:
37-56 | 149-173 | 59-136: -4.38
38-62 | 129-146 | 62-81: -3.81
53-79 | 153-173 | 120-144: 5.97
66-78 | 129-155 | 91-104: -0.30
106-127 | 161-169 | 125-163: 1.81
